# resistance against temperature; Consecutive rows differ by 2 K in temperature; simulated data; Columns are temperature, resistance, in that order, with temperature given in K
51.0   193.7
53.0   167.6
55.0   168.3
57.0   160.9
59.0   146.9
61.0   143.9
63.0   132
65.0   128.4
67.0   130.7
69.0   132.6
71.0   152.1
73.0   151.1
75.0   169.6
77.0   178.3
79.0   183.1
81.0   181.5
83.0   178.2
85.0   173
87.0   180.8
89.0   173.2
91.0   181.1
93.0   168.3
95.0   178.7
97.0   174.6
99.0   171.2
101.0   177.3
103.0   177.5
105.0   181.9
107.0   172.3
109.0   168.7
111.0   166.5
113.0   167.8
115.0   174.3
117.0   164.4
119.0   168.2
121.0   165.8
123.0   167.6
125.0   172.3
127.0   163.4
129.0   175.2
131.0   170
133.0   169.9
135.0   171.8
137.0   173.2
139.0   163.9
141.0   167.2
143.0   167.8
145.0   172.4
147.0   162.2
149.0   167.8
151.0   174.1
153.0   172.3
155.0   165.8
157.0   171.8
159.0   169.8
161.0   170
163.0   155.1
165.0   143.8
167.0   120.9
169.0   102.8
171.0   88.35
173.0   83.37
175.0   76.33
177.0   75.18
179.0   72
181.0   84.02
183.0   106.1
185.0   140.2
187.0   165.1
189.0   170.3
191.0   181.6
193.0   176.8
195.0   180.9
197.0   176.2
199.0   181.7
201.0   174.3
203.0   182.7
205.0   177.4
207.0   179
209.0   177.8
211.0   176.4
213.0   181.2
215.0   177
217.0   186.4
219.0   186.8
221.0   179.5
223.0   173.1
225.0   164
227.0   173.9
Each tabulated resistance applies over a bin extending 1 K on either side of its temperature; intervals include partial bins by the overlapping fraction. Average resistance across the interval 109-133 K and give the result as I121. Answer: 169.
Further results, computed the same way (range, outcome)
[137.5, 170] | 159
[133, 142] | 169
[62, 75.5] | 141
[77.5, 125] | 174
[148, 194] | 136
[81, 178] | 161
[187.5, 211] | 178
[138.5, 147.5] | 167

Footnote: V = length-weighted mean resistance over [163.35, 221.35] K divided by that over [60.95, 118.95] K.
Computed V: 0.89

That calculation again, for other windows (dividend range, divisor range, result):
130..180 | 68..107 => 0.84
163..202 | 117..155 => 0.78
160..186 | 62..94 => 0.67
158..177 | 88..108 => 0.69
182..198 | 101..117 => 0.94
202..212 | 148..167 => 1.09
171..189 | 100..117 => 0.60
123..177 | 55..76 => 1.04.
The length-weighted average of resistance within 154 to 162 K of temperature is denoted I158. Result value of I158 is 169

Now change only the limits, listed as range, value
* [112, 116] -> 171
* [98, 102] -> 174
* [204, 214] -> 178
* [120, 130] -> 169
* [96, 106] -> 176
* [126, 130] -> 169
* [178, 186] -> 101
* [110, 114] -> 167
